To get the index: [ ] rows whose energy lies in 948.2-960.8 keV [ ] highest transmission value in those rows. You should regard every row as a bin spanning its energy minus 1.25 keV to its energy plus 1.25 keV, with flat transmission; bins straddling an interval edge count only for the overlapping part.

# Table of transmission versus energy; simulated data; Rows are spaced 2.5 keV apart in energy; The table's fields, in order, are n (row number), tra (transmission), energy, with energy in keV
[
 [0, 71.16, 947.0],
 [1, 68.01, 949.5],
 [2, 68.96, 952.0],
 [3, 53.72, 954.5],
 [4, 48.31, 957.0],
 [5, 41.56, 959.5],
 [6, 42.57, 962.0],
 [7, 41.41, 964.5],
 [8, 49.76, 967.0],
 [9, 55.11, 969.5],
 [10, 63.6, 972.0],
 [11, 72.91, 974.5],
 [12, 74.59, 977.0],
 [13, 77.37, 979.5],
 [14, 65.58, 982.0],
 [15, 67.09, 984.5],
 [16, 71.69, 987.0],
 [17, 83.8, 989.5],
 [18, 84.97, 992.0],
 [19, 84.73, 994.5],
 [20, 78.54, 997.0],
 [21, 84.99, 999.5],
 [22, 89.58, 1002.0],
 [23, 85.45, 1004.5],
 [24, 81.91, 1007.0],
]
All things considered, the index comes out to 68.96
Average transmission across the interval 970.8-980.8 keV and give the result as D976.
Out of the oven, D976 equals 72.1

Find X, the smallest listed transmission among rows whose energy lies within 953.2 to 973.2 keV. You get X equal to 41.41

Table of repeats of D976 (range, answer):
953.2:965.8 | 45.6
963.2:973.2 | 52.4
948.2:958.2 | 59.9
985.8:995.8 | 81.3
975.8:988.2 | 71.2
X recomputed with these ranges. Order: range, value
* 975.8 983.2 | 65.58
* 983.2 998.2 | 67.09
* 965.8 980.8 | 49.76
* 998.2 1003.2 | 84.99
